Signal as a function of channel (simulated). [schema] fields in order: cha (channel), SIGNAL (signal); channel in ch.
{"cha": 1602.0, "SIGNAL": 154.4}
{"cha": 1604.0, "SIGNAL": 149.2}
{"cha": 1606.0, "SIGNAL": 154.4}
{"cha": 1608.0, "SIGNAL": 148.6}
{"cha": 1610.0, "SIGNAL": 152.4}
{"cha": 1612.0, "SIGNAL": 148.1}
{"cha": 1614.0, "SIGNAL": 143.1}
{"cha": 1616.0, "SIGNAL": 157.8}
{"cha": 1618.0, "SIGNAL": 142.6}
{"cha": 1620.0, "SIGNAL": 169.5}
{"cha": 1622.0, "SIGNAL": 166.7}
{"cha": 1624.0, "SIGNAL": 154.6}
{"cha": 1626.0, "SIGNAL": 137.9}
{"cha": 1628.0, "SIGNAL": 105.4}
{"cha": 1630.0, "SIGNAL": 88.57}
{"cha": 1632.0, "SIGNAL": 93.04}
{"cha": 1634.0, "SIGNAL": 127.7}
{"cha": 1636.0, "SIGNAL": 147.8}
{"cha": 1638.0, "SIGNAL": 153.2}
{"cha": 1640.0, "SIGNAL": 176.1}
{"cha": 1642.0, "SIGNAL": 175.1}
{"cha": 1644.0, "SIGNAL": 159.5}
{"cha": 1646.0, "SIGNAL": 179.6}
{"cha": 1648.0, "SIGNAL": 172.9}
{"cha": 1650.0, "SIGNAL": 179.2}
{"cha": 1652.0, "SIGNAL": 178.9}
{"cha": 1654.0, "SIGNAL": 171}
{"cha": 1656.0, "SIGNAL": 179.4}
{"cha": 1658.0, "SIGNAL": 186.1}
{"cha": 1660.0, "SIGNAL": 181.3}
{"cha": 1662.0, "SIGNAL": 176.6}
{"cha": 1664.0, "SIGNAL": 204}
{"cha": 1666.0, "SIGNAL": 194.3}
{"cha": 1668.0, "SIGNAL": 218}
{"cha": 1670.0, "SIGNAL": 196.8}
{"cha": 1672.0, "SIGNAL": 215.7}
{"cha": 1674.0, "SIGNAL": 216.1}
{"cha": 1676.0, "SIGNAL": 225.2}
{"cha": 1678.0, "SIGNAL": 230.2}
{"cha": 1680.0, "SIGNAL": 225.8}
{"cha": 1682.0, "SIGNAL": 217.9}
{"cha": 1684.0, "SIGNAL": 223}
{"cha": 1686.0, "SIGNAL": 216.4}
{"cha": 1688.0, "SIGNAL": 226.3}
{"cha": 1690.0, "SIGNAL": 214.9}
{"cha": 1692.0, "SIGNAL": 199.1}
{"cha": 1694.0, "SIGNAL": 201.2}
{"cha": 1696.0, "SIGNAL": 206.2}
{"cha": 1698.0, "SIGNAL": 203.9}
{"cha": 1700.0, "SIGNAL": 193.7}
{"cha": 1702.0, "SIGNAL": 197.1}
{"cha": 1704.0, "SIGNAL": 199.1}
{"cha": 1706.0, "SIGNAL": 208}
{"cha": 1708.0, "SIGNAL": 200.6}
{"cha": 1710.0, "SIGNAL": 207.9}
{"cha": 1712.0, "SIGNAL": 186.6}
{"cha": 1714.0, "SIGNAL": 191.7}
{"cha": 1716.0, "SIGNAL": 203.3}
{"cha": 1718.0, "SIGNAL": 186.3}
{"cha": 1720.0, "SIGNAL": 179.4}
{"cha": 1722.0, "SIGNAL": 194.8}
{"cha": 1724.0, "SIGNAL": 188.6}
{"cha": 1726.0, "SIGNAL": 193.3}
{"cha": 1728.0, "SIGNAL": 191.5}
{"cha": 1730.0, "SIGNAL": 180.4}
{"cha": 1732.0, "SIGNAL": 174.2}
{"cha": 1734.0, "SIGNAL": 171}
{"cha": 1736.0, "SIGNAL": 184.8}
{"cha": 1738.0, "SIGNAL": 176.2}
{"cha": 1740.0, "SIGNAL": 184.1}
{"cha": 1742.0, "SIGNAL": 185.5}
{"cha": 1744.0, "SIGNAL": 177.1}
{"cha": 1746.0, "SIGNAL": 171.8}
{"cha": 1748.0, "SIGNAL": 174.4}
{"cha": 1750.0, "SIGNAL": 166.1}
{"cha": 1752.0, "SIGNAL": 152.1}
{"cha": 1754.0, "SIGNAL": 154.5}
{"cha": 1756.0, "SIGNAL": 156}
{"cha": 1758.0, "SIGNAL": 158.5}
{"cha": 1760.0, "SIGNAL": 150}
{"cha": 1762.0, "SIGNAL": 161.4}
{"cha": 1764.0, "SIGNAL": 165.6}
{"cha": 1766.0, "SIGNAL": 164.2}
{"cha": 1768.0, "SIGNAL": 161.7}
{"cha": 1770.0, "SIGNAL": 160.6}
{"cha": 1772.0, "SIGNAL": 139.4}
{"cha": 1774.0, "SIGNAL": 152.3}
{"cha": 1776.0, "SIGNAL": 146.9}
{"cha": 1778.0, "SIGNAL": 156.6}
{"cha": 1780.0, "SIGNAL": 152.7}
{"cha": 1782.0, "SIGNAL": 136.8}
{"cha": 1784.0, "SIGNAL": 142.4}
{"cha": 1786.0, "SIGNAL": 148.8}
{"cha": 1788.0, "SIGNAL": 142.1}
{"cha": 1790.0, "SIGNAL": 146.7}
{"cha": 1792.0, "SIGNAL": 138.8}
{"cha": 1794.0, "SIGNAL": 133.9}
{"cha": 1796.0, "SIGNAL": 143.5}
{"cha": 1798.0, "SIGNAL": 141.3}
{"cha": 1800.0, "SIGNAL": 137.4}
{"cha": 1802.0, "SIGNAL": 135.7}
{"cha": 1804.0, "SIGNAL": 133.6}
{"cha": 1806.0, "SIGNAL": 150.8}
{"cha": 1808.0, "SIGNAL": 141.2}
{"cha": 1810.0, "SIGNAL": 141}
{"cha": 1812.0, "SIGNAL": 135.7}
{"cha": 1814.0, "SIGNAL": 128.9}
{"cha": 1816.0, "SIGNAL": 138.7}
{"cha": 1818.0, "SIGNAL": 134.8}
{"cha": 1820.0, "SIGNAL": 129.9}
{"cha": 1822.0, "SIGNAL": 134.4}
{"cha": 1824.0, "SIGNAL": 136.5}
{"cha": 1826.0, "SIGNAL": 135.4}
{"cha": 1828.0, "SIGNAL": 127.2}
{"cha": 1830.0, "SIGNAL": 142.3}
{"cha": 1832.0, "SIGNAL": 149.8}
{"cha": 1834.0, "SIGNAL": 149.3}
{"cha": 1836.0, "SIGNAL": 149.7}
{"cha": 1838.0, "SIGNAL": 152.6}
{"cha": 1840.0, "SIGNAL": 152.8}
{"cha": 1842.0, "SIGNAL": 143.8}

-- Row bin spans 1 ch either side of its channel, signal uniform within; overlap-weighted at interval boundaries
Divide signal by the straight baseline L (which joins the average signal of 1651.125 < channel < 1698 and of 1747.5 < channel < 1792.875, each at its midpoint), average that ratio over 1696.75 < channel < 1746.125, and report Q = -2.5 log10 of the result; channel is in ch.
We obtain -0.06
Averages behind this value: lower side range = 205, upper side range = 153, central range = 190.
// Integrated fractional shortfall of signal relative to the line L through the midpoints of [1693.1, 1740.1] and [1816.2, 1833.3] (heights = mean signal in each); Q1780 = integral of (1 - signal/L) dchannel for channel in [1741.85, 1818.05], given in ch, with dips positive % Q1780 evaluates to 4.5 ch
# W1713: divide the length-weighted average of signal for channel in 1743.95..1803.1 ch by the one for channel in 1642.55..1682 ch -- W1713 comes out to 0.8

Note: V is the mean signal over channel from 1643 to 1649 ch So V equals 171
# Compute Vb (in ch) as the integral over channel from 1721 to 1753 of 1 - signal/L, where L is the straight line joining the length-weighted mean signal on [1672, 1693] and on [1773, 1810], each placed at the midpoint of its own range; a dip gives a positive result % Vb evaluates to 0.40 ch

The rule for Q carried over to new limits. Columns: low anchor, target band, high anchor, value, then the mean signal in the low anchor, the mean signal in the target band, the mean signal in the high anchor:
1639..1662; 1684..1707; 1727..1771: -0.19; 176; 207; 169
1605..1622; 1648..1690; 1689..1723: -0.13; 153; 203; 198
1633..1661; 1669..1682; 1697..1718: -0.19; 169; 218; 199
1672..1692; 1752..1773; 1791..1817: 0.06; 220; 157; 138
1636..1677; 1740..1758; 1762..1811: -0.06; 186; 168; 147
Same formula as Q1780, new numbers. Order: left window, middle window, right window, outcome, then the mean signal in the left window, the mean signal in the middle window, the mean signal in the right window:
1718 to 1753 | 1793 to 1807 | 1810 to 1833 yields 0.7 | 179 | 139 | 136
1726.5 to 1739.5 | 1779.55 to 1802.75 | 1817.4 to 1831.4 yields 1.5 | 180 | 141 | 135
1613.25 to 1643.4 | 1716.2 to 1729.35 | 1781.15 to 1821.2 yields -4.6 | 143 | 190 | 139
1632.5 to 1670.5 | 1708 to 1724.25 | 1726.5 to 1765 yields -2.0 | 175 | 193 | 171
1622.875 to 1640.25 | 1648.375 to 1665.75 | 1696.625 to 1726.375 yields -3.6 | 130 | 182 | 196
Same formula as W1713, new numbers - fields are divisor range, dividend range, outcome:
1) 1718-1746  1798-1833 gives 0.75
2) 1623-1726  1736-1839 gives 0.80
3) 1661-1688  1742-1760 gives 0.77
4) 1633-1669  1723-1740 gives 1.04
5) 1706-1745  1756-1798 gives 0.80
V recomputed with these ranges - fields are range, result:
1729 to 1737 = 178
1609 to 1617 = 150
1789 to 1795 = 140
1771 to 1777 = 146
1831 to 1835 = 150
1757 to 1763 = 157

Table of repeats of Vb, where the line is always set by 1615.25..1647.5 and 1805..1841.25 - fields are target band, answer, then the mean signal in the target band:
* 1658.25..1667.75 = -3.0 ch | 191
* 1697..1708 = -4.3 ch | 200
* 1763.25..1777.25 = -1.3 ch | 156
